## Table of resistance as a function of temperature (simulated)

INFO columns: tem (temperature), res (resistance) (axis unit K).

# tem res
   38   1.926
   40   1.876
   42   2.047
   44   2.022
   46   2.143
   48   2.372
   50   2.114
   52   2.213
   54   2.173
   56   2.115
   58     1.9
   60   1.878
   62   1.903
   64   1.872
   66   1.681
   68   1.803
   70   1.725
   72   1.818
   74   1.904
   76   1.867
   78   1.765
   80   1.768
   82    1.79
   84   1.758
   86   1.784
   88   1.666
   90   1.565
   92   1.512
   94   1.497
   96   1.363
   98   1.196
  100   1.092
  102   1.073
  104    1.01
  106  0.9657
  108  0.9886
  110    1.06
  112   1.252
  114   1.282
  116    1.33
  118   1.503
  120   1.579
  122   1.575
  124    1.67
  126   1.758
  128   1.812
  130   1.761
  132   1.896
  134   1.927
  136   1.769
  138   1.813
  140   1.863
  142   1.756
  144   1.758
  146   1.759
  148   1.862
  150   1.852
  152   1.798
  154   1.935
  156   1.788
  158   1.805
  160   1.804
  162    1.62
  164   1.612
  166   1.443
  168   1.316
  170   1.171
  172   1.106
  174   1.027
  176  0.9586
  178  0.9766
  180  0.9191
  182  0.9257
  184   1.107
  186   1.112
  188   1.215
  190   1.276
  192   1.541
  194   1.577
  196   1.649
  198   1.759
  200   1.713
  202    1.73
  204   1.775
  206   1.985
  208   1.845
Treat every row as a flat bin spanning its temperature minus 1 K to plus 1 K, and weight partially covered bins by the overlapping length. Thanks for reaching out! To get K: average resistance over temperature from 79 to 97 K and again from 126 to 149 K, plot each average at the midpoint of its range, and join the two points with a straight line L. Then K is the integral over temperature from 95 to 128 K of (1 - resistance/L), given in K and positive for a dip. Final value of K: 7.9 K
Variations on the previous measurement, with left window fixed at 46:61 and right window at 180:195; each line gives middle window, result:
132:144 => -2.1 K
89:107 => 5.6 K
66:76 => 1.0 K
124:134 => -1.2 K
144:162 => -4.4 K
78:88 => 0.8 K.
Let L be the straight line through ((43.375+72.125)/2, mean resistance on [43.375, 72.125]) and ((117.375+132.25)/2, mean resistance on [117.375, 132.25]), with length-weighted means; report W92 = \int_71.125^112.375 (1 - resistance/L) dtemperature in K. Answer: 8.5 K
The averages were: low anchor 1.99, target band 1.46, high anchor 1.69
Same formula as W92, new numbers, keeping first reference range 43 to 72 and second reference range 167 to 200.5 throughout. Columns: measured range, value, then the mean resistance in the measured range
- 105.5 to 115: 3.17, 1.12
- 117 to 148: -4.12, 1.75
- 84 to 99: 2.20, 1.53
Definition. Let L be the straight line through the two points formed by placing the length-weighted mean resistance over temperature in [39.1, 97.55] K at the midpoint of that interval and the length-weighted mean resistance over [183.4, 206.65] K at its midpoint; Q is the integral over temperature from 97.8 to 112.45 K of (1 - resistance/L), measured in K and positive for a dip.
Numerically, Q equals 5.77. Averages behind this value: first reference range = 1.85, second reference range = 1.54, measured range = 1.07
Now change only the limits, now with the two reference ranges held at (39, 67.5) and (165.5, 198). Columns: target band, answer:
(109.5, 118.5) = 1.94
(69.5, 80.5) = 0.41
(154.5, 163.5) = -2.60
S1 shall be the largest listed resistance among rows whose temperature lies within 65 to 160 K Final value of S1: 1.935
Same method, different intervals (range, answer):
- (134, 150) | 1.927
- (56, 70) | 2.115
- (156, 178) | 1.805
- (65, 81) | 1.904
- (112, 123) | 1.579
